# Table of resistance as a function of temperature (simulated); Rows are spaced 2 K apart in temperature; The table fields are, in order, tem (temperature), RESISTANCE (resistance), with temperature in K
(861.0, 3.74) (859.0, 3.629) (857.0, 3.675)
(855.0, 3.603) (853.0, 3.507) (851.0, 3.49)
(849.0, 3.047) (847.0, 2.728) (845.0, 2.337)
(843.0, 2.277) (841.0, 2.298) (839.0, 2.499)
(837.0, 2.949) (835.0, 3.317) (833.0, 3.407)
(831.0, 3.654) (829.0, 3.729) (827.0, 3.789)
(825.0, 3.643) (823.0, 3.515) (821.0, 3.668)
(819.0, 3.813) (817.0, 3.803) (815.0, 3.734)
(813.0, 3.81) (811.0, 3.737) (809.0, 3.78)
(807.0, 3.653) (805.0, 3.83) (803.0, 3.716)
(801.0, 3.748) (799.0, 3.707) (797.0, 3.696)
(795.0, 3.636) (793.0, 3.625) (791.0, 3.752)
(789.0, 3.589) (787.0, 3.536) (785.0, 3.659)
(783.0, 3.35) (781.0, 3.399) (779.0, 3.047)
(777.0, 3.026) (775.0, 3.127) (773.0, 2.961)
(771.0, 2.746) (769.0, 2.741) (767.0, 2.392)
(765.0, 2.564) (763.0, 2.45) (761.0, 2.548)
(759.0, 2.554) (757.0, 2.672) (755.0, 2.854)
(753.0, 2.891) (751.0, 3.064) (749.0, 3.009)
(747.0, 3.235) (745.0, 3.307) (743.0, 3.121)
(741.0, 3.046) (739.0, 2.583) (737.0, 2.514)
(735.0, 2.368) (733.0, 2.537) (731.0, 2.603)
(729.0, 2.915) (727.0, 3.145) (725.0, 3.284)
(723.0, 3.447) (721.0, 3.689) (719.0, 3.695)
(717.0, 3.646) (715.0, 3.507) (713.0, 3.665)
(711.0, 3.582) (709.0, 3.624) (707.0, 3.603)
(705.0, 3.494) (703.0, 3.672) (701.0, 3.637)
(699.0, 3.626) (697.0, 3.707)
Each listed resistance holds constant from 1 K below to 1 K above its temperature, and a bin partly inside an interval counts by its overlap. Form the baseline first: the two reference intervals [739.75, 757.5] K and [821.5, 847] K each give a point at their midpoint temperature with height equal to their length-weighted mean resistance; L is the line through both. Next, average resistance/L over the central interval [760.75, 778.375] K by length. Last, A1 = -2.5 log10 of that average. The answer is 0.11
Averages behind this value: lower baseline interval 3.03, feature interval 2.74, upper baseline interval 3.11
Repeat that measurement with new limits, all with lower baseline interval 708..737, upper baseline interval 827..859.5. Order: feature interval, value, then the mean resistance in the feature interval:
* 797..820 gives -0.18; 3.75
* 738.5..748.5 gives 0.05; 3.08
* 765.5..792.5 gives 0.01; 3.18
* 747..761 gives 0.13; 2.85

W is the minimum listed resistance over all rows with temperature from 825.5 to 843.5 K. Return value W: 2.277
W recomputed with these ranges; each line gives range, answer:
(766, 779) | 2.392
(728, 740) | 2.368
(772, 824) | 2.961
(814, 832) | 3.515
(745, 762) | 2.548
